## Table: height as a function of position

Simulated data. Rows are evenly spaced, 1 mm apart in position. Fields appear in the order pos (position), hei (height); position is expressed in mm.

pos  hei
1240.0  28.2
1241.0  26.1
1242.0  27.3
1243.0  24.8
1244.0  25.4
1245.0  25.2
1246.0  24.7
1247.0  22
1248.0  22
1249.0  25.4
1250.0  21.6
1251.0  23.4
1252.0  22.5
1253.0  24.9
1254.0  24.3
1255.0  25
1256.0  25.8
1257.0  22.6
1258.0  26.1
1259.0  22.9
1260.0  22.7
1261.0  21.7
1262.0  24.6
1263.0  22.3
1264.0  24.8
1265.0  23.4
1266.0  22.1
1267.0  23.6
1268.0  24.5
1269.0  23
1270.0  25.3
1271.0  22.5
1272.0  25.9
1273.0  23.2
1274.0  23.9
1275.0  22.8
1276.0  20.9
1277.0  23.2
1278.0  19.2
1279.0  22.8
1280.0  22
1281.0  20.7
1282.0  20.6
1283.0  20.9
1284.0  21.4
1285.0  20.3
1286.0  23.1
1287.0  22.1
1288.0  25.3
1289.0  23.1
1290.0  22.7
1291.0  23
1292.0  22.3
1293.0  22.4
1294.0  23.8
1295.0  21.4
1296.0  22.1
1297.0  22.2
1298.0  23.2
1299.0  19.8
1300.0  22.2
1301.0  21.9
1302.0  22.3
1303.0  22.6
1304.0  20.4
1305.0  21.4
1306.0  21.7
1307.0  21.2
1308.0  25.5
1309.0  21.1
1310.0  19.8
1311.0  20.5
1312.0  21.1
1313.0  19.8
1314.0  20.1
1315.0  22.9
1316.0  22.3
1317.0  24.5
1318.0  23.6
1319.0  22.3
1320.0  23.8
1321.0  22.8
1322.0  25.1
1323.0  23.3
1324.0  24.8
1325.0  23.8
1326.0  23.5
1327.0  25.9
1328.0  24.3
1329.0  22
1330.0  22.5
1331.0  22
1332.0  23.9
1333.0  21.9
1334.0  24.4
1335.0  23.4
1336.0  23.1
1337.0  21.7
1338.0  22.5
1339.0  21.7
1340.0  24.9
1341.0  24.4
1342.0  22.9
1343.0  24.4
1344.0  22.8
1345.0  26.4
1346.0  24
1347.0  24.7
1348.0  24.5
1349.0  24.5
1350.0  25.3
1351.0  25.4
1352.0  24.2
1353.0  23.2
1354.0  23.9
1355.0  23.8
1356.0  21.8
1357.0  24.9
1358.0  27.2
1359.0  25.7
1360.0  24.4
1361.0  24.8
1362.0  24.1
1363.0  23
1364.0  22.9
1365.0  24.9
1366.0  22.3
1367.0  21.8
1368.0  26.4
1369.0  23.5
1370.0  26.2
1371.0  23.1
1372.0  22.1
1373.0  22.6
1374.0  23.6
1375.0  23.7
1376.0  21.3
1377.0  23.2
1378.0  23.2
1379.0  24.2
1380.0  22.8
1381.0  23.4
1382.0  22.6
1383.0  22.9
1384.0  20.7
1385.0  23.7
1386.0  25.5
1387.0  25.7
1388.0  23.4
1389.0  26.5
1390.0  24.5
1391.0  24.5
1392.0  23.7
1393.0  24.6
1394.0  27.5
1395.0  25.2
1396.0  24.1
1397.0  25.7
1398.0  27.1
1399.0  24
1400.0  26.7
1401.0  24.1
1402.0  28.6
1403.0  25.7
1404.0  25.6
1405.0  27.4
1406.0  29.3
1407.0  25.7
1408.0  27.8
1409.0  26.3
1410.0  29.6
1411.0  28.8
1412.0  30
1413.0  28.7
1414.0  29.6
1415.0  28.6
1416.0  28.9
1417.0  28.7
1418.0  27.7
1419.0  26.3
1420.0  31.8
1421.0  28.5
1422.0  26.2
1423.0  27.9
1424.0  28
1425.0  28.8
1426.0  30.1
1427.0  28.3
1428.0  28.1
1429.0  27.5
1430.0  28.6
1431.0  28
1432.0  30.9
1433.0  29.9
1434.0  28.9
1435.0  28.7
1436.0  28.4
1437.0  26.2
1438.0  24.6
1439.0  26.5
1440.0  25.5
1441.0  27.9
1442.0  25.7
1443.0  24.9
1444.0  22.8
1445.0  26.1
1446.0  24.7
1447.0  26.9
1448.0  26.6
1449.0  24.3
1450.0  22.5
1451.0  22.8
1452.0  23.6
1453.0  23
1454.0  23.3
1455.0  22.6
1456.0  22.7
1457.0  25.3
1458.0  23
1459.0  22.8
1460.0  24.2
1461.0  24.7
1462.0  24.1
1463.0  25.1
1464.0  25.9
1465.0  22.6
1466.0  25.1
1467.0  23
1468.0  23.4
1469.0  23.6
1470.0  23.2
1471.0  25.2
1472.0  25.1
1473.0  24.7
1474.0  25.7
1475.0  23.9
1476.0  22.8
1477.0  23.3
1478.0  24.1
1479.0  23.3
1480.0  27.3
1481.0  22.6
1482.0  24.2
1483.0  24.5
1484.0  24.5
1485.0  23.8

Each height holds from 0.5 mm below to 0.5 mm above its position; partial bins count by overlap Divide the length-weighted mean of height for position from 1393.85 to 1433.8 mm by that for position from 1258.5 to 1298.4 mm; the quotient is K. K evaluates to 1.22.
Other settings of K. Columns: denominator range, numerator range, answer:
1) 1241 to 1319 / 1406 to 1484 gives 1.14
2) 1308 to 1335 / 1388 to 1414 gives 1.16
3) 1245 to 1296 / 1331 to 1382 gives 1.03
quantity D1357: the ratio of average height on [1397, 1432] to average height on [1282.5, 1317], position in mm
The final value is 1.27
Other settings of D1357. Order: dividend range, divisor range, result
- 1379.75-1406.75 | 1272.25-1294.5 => 1.12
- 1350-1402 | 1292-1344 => 1.07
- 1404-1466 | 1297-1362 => 1.15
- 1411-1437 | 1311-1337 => 1.24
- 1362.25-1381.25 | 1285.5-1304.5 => 1.04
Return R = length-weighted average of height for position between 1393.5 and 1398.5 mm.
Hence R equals 25.9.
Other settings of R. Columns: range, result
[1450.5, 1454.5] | 23.2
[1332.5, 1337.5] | 22.9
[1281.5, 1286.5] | 21.3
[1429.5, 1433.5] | 29.4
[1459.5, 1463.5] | 24.5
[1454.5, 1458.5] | 23.4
